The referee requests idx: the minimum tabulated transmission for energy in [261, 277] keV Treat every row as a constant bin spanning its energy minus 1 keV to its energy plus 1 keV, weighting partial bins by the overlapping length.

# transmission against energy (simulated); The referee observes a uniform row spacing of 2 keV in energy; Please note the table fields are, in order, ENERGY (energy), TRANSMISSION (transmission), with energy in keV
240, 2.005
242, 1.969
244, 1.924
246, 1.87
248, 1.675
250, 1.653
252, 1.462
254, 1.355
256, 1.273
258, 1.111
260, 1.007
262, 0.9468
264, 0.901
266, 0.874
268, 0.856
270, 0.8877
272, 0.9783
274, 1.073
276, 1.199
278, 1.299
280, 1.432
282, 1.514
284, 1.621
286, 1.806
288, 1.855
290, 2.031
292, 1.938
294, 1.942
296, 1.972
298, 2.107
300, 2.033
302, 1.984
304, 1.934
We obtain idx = 0.856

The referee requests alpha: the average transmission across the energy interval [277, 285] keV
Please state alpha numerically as 1.47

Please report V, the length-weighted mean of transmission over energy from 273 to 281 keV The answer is 1.25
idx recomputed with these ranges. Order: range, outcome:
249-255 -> 1.355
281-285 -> 1.514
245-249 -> 1.675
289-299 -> 1.938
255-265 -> 0.901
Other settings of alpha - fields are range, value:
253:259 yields 1.25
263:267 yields 0.887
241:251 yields 1.82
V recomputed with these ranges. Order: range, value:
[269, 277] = 1.03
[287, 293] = 1.94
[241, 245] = 1.95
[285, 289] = 1.83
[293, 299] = 2.01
